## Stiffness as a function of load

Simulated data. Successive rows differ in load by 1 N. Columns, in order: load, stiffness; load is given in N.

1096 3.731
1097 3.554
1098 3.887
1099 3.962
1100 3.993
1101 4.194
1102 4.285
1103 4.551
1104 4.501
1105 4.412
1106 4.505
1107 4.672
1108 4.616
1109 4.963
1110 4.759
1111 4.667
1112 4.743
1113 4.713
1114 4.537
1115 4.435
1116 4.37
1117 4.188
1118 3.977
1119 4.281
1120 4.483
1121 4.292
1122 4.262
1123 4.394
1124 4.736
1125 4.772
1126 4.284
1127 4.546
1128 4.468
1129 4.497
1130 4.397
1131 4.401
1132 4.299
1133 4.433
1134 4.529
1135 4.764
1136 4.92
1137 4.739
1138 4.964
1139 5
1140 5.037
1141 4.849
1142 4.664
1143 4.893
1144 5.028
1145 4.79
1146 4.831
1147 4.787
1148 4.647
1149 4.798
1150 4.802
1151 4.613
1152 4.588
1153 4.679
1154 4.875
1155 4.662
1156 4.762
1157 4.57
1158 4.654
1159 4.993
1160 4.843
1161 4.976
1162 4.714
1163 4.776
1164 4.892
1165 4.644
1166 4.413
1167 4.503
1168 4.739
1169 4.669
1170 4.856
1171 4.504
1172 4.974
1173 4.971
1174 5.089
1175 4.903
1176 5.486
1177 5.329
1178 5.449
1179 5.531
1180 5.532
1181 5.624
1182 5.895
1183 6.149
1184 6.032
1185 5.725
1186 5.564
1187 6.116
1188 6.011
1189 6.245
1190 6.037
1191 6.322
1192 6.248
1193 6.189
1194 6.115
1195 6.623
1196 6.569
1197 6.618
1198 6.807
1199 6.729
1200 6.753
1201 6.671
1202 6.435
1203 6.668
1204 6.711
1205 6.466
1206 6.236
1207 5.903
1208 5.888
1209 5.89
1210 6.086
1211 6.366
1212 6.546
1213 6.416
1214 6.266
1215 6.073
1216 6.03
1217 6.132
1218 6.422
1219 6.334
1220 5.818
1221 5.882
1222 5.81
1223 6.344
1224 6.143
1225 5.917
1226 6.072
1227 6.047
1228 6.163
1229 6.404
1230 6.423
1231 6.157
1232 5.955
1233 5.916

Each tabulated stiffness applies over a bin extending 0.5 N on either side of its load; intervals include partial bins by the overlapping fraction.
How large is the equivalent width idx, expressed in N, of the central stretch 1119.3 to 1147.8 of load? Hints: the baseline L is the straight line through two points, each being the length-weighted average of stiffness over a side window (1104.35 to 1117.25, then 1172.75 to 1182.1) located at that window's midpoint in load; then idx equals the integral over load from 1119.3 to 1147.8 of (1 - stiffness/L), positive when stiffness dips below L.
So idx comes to 1.3 N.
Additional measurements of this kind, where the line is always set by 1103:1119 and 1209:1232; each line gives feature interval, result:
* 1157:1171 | 1.55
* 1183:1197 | -1.09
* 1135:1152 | 0.63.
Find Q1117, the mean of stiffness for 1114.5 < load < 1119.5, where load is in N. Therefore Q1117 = 4.25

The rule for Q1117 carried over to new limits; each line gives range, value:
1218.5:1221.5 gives 6.01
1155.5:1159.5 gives 4.74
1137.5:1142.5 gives 4.9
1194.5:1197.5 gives 6.6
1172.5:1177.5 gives 5.16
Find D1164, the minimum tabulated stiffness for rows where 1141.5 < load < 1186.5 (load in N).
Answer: 4.413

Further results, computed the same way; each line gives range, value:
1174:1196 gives 4.903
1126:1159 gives 4.284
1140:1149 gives 4.647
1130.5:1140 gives 4.299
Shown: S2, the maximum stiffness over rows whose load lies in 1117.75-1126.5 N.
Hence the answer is 4.772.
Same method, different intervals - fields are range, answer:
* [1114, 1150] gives 5.037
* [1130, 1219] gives 6.807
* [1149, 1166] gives 4.993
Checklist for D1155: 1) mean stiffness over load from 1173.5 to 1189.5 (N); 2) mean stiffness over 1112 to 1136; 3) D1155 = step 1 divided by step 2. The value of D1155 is 1.3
